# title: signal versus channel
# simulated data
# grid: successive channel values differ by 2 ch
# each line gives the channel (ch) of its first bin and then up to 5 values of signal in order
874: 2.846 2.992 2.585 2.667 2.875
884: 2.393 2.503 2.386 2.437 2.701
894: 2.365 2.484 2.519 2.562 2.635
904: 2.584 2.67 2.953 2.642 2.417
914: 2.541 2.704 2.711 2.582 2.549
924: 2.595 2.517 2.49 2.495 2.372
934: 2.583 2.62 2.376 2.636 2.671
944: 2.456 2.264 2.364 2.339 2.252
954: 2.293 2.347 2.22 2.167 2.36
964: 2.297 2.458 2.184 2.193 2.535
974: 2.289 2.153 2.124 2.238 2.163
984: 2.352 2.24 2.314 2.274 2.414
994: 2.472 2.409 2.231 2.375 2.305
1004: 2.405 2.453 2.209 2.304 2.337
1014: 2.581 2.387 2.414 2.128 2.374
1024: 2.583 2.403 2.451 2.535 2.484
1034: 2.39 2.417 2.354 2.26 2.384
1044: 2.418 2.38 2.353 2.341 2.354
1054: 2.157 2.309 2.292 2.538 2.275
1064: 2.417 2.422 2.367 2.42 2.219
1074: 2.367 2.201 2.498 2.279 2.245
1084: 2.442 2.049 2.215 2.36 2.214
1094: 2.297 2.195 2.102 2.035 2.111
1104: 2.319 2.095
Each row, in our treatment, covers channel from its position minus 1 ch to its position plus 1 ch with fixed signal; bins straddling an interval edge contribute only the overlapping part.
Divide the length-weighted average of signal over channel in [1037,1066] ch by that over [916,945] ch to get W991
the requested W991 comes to 0.9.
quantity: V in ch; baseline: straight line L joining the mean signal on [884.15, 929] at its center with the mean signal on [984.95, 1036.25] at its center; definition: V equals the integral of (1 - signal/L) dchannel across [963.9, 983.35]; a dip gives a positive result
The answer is 1.46 ch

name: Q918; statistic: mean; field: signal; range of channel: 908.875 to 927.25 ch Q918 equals 2.59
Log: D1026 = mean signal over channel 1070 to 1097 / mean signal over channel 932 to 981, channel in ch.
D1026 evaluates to 1.0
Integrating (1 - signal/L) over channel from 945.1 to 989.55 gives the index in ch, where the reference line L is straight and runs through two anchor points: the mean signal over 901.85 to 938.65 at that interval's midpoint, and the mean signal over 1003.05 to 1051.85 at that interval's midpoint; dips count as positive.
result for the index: 3.9 ch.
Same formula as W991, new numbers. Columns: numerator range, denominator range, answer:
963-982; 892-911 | 0.87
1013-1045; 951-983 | 1.06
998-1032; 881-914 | 0.93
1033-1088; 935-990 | 1.00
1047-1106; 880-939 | 0.89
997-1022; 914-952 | 0.93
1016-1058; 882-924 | 0.92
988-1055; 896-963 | 0.95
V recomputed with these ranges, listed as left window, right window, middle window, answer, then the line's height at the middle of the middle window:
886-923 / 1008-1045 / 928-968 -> 1.88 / 2.51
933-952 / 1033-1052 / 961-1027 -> 2.25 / 2.41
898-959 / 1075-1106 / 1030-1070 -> -1.15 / 2.3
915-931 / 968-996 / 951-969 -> 0.84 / 2.4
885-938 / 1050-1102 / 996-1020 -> 0.44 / 2.4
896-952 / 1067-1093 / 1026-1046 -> -0.35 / 2.37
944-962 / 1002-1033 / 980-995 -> 0.24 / 2.35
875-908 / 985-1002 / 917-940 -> -0.34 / 2.5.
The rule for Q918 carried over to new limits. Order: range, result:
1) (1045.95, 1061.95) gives 2.33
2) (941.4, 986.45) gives 2.3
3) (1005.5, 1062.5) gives 2.37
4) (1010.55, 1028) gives 2.4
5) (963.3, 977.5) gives 2.3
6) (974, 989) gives 2.23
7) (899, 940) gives 2.58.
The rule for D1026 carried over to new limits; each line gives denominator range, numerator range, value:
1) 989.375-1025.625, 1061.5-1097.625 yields 0.97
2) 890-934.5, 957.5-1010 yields 0.89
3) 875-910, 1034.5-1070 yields 0.90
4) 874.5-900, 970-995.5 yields 0.89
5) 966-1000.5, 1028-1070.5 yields 1.04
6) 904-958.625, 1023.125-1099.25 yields 0.93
